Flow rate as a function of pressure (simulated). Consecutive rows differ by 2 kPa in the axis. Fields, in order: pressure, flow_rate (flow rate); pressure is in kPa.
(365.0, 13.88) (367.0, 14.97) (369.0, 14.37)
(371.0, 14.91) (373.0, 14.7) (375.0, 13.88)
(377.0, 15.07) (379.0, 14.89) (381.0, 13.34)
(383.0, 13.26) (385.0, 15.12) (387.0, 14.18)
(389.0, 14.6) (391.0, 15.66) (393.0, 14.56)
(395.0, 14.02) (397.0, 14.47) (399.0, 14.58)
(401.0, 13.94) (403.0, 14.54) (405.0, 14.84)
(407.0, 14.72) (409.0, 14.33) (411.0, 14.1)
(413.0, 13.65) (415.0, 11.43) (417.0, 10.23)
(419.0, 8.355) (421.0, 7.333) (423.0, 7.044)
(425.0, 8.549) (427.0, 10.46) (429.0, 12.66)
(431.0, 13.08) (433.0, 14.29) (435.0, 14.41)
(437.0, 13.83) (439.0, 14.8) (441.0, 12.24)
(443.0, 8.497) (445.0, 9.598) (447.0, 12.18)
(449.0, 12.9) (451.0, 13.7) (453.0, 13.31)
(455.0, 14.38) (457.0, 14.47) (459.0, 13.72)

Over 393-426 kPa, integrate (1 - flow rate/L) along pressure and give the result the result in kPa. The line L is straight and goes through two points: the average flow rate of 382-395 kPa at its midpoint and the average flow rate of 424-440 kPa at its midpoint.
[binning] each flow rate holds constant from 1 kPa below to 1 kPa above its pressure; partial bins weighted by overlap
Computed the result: 3.39 kPa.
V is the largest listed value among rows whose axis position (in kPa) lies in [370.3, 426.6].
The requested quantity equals 15.66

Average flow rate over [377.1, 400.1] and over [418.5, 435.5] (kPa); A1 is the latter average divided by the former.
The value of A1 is 0.7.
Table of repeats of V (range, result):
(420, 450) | 14.8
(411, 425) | 14.1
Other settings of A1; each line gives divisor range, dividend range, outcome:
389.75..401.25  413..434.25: 0.72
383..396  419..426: 0.53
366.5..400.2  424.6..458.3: 0.87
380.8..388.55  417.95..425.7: 0.55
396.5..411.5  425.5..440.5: 0.91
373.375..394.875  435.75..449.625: 0.83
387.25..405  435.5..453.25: 0.85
